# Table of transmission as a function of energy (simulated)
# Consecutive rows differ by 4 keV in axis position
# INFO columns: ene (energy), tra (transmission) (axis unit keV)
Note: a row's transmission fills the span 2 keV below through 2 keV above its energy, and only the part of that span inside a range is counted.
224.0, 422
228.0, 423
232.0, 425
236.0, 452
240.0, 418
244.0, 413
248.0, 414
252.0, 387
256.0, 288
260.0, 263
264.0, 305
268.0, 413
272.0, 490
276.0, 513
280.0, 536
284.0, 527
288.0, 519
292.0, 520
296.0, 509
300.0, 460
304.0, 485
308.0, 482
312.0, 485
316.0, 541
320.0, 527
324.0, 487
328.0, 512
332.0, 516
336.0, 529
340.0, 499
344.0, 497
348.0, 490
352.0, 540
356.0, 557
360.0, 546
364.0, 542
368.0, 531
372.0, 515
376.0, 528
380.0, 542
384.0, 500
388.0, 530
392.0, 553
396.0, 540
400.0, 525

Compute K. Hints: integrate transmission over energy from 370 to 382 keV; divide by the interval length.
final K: 528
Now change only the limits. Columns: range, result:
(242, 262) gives 353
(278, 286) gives 532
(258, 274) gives 368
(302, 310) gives 484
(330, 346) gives 510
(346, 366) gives 535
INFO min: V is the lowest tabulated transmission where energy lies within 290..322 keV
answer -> 460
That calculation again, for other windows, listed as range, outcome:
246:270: 263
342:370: 490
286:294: 519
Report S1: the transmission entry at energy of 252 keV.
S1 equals 387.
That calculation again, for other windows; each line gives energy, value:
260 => 263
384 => 500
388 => 530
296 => 509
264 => 305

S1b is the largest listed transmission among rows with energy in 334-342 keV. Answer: 529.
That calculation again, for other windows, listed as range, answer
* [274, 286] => 536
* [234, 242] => 452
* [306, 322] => 541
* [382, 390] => 530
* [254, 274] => 490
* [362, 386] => 542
